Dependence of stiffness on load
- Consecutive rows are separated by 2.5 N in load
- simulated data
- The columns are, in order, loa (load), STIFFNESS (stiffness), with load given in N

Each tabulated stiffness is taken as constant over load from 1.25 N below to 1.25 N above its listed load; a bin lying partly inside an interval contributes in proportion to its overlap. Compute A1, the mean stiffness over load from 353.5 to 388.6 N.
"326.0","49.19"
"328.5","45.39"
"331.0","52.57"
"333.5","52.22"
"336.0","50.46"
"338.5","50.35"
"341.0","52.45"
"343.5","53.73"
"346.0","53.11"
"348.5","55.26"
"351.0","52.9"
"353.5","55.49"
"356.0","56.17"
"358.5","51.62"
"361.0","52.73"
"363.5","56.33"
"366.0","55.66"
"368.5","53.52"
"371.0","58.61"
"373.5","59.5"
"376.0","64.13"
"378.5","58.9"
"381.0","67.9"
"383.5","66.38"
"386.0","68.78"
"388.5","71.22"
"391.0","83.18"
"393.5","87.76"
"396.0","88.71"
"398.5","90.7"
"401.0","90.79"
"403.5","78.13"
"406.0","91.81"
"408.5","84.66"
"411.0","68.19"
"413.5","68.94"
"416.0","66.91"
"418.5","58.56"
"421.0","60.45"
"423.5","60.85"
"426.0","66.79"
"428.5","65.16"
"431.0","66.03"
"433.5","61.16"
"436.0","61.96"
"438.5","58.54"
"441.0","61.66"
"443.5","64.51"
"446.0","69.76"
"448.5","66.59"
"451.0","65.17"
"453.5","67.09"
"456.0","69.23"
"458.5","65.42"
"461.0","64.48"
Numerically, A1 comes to 59.6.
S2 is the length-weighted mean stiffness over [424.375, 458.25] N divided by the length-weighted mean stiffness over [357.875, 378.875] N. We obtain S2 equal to 1.1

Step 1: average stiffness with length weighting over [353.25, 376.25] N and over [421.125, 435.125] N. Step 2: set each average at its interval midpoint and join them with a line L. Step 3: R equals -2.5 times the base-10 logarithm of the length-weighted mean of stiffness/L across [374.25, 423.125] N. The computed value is -0.23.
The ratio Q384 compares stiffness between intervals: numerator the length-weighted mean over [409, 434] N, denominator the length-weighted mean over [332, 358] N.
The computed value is 1.22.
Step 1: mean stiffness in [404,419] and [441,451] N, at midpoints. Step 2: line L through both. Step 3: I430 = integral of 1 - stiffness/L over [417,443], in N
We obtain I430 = 2.8 N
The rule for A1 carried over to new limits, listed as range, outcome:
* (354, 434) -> 68.1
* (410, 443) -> 63.5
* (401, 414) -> 80.1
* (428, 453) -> 64.1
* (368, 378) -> 59.3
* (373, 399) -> 73.3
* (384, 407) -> 82.8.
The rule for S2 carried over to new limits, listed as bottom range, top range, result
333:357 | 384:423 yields 1.44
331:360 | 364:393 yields 1.22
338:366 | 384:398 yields 1.48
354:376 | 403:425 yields 1.26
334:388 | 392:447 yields 1.25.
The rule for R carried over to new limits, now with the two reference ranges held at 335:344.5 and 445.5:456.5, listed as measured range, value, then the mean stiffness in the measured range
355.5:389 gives -0.07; 59.9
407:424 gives -0.09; 67.6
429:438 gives 0.03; 62.8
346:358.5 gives -0.02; 54.4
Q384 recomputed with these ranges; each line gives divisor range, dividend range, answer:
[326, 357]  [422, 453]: 1.22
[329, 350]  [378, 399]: 1.45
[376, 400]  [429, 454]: 0.85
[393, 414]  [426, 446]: 0.76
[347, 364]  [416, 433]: 1.16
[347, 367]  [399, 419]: 1.42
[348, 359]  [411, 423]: 1.18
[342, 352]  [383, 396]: 1.44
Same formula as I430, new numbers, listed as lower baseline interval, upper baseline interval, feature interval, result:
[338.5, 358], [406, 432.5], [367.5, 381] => -0.2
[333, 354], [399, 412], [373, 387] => 1.3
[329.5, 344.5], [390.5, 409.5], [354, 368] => 2.3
